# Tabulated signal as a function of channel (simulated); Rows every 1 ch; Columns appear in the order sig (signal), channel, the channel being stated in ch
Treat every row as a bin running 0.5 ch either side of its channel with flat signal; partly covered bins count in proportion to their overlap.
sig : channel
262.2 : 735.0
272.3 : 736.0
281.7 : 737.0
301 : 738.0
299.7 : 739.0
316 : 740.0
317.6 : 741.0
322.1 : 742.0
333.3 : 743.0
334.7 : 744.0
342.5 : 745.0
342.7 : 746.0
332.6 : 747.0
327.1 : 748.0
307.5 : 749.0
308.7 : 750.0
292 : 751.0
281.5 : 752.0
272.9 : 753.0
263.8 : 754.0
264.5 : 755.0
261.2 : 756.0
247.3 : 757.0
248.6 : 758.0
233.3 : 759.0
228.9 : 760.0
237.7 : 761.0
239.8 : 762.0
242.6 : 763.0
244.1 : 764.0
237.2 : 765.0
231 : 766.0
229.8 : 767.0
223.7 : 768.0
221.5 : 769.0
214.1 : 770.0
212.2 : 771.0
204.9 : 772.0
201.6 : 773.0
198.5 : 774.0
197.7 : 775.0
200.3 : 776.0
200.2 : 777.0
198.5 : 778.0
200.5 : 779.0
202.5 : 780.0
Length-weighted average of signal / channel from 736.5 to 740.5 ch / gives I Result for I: 300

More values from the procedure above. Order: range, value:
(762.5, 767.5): 237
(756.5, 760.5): 240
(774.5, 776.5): 199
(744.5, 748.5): 336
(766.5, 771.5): 220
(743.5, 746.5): 340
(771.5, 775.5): 201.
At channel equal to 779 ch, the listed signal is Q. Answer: 200.5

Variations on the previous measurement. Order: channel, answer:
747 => 332.6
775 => 197.7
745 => 342.5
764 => 244.1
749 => 307.5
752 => 281.5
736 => 272.3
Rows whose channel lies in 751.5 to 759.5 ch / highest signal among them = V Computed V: 281.5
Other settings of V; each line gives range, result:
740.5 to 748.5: 342.7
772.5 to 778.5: 201.6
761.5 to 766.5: 244.1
